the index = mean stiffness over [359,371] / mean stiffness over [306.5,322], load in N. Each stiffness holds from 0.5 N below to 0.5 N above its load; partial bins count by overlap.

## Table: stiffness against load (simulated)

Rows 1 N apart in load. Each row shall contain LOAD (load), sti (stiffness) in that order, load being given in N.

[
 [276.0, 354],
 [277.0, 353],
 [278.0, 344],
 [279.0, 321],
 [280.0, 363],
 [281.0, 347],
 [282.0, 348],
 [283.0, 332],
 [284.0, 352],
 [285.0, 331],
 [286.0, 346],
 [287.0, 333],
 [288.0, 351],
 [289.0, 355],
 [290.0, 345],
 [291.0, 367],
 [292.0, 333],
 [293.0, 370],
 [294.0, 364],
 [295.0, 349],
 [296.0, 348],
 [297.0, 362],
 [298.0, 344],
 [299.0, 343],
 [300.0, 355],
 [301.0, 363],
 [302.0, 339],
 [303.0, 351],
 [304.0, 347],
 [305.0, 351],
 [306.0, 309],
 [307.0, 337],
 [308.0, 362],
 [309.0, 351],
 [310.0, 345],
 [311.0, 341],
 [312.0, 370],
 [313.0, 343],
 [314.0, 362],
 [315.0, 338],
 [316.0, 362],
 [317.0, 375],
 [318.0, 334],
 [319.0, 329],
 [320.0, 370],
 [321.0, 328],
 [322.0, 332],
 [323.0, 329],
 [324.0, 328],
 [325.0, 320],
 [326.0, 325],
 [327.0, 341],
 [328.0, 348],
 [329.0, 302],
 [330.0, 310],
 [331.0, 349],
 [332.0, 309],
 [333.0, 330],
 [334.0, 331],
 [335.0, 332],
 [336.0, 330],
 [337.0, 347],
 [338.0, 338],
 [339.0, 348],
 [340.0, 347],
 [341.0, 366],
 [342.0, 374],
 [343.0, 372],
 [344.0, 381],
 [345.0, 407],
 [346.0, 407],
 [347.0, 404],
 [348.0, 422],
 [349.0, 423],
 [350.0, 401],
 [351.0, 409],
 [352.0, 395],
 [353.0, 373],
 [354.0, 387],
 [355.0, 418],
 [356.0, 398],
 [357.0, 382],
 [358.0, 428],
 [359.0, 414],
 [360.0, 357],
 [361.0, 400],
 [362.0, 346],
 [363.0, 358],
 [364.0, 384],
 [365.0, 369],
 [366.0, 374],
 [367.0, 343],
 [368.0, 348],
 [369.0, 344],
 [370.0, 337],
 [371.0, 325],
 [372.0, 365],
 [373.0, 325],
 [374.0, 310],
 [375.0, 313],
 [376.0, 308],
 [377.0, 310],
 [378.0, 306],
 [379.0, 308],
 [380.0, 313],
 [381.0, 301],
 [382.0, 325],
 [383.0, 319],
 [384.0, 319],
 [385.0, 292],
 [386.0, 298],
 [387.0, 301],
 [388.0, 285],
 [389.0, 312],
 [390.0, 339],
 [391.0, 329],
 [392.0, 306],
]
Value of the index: 1.03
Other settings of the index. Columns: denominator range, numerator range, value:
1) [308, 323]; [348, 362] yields 1.14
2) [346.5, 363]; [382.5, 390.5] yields 0.78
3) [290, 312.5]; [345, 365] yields 1.13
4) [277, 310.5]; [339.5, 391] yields 1.02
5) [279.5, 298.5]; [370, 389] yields 0.90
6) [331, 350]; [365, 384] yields 0.90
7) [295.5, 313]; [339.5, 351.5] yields 1.13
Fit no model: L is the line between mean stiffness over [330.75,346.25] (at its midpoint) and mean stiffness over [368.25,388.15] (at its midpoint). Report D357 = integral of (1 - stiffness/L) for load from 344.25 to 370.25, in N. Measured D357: -3.9 N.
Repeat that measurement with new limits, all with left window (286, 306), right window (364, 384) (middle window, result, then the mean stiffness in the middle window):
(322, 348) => -0.7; 348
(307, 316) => -0.1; 351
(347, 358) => -2.2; 402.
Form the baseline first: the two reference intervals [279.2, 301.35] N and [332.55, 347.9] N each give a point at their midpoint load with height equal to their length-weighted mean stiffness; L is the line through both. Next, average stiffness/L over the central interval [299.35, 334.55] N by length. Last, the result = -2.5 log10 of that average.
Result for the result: 0.05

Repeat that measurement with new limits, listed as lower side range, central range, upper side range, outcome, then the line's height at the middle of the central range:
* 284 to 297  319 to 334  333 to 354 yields 0.114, 367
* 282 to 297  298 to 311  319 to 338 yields -0.012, 342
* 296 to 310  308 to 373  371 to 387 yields -0.093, 331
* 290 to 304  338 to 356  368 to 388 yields -0.178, 330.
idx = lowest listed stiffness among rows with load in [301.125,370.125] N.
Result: 302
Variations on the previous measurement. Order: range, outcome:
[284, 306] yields 309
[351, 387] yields 292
